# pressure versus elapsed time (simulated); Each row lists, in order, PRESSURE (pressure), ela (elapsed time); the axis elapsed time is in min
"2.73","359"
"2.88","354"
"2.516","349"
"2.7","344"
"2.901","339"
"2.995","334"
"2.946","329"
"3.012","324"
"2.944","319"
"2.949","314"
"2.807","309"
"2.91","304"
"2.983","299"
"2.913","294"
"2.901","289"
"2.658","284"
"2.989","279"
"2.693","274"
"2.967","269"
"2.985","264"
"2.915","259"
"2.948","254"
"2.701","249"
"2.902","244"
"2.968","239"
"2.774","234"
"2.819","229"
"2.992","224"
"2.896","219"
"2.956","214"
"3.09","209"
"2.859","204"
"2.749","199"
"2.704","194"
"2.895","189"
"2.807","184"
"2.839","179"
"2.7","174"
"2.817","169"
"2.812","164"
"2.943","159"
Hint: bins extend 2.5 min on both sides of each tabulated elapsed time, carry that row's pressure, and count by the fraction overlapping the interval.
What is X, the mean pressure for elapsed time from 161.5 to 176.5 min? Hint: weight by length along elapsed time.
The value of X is 2.78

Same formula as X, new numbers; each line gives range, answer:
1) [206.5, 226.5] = 2.98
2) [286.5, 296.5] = 2.91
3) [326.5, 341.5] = 2.95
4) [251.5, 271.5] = 2.95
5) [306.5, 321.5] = 2.9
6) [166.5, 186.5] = 2.79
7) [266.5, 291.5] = 2.84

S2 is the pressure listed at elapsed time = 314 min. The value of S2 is 2.949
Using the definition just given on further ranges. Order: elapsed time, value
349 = 2.516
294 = 2.913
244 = 2.902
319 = 2.944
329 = 2.946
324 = 3.012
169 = 2.817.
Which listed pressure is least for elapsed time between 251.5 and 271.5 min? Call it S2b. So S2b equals 2.915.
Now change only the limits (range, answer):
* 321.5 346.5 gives 2.7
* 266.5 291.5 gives 2.658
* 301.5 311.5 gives 2.807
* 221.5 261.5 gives 2.701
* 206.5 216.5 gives 2.956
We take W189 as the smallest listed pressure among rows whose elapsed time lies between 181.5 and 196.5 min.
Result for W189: 2.704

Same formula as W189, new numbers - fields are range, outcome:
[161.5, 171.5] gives 2.812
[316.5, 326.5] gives 2.944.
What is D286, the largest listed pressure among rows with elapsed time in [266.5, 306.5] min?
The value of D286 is 2.989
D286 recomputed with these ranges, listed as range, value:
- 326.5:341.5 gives 2.995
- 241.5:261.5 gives 2.948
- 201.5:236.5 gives 3.09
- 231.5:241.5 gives 2.968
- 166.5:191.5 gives 2.895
